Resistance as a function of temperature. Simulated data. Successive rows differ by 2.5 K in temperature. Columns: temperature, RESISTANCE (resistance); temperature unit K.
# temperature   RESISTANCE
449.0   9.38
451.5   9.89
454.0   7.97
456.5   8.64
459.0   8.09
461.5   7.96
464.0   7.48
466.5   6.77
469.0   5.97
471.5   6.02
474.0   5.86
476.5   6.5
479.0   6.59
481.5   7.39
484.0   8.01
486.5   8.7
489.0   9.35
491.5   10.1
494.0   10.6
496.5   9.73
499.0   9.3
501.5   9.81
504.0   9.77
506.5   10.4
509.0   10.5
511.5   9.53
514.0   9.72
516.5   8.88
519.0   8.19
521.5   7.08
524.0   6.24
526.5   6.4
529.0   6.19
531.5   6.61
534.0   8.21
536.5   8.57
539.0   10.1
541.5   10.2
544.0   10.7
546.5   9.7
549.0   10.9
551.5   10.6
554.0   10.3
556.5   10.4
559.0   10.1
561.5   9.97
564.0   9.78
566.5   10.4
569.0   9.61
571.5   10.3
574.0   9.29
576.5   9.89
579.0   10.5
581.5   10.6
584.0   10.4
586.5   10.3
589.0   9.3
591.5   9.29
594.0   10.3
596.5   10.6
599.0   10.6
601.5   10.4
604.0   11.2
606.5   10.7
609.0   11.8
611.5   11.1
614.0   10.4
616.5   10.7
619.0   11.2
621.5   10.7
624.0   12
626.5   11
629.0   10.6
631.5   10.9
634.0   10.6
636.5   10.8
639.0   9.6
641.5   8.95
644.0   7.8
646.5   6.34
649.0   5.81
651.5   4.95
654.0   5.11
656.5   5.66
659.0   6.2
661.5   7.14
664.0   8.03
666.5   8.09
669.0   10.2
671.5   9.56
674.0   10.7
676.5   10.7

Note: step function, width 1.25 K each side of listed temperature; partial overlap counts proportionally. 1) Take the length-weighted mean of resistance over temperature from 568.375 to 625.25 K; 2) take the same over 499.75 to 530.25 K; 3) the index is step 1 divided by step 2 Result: 1.22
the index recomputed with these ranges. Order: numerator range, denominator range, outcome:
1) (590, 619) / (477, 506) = 1.18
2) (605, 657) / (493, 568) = 1.01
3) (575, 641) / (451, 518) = 1.25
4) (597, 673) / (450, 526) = 1.11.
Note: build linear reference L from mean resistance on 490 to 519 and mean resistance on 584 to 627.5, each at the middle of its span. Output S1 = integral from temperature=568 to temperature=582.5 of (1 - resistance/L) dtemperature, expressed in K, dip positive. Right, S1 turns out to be 0.5 K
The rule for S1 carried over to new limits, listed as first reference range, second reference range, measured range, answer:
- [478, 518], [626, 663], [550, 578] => -4.32 K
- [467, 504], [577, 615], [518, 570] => 2.02 K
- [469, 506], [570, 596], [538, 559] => -2.05 K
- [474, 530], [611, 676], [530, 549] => -1.24 K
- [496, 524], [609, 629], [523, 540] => 3.77 K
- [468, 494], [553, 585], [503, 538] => 1.54 K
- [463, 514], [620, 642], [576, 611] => -1.33 K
